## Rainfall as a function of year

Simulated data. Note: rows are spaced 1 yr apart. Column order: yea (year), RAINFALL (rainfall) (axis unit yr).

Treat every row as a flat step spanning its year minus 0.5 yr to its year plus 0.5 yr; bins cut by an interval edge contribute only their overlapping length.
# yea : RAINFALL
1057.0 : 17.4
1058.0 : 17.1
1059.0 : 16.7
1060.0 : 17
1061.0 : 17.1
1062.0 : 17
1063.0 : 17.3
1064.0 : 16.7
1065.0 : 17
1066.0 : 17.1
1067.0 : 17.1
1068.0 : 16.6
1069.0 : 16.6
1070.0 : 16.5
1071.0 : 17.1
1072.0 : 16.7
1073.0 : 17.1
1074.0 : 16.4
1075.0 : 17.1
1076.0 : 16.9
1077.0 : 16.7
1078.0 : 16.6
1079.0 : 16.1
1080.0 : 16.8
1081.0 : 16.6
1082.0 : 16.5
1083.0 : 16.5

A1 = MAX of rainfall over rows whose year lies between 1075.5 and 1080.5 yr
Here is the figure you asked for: 16.9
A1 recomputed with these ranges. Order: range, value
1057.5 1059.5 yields 17.1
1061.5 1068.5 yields 17.3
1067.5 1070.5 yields 16.6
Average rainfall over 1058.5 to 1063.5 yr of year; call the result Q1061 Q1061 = 17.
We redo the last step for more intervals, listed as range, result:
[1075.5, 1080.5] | 16.6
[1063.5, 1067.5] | 17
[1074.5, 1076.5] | 17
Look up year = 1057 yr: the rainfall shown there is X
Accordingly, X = 17.4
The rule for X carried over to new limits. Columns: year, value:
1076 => 16.9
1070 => 16.5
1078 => 16.6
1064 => 16.7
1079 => 16.1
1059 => 16.7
